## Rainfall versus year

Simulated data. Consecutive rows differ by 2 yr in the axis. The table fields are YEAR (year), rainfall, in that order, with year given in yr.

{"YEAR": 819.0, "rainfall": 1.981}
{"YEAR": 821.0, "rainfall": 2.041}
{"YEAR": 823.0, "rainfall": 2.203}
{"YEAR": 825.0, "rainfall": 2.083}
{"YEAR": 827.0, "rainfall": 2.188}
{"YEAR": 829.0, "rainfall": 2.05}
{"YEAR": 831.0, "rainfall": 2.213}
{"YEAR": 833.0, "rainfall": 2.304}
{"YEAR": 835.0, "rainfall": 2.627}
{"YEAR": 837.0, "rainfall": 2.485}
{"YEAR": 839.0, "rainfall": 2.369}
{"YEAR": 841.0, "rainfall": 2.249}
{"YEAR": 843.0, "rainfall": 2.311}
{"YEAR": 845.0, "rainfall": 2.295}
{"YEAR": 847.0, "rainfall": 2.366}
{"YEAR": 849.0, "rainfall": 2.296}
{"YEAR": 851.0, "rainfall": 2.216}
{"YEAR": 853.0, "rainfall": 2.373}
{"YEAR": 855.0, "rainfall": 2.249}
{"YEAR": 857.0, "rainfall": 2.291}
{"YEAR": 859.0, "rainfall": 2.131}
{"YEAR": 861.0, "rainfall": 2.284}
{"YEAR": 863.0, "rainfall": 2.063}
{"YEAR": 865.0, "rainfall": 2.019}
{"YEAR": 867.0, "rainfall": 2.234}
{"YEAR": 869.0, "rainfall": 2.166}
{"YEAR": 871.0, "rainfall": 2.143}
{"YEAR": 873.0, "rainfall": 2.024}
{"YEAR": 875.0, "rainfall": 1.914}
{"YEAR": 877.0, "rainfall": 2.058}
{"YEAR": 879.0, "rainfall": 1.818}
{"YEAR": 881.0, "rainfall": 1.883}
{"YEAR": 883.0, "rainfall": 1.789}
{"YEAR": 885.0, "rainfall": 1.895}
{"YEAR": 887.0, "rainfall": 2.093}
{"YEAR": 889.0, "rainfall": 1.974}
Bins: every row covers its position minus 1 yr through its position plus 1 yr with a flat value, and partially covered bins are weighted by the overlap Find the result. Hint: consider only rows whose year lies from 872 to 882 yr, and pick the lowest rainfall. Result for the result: 1.818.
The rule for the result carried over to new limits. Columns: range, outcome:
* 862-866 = 2.019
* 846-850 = 2.296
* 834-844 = 2.249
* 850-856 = 2.216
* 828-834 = 2.05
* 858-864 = 2.063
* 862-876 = 1.914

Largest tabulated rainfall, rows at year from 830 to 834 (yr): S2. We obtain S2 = 2.304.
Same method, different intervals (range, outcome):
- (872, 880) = 2.058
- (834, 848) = 2.627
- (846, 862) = 2.373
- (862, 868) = 2.234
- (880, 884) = 1.883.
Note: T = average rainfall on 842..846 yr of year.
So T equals 2.3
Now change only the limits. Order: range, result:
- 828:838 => 2.34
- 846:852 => 2.29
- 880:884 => 1.84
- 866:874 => 2.14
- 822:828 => 2.16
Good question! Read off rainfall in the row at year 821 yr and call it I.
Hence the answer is 2.041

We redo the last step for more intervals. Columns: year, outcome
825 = 2.083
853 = 2.373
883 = 1.789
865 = 2.019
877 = 2.058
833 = 2.304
